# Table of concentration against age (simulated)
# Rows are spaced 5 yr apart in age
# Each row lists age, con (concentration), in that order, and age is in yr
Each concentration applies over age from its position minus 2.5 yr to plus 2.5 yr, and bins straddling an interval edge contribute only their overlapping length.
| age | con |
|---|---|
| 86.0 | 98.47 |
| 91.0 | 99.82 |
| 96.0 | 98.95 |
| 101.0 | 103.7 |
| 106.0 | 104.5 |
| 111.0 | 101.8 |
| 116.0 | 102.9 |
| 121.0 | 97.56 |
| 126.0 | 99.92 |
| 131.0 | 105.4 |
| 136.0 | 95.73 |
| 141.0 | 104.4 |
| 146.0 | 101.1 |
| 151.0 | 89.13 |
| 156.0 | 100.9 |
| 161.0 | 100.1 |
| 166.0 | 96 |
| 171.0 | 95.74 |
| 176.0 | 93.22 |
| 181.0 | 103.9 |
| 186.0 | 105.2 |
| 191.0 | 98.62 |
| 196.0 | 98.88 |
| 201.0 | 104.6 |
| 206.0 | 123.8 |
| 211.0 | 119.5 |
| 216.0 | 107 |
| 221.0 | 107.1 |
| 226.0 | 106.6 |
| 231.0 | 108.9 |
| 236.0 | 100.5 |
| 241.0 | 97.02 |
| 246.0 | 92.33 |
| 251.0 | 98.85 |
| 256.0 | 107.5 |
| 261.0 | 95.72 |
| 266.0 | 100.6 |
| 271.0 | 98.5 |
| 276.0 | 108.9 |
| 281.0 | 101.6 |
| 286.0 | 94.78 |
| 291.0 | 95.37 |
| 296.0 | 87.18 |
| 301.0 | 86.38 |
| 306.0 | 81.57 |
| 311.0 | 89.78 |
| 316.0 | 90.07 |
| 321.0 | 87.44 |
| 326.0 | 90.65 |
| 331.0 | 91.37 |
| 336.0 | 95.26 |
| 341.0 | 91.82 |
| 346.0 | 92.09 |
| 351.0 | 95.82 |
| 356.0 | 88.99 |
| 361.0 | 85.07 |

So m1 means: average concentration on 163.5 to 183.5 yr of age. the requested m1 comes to 97.2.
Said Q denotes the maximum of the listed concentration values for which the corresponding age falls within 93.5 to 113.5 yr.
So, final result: 104.5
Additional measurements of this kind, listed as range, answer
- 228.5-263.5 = 108.9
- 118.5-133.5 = 105.4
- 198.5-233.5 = 123.8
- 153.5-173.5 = 100.9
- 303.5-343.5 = 95.26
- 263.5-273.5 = 100.6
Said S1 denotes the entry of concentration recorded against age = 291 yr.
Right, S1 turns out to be 95.37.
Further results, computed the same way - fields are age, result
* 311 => 89.78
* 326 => 90.65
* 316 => 90.07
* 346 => 92.09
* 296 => 87.18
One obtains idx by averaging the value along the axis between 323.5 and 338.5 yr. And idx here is 92.4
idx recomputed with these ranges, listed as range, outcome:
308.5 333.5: 89.9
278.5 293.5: 97.2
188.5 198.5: 98.8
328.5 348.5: 92.6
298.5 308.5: 84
